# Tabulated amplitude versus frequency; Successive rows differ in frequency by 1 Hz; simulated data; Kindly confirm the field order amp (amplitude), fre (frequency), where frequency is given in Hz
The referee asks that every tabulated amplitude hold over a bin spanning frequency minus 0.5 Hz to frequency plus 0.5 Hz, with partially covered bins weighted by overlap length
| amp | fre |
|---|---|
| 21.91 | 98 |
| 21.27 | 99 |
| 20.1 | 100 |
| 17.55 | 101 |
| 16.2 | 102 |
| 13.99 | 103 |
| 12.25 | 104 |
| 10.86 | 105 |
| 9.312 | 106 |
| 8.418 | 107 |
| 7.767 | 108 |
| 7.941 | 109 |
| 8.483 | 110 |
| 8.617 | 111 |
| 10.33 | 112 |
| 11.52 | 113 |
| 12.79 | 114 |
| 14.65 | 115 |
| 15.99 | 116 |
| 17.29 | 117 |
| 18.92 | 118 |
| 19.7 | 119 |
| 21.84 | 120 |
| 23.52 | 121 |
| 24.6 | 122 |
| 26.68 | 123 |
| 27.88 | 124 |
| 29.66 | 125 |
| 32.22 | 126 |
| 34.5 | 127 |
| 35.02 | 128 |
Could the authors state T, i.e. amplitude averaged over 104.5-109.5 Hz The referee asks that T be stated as 8.86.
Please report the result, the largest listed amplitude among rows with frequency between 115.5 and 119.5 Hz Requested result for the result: 19.7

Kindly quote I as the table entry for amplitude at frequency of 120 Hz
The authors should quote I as 21.84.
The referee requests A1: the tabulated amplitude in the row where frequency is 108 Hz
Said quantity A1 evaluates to 7.767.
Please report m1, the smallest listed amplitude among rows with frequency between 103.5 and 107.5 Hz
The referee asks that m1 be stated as 8.418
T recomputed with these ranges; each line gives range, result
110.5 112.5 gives 9.47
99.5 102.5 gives 18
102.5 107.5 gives 11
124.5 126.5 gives 30.9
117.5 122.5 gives 21.7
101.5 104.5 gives 14.1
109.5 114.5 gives 10.3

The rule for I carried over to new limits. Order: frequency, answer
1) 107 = 8.418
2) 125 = 29.66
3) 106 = 9.312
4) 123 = 26.68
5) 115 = 14.65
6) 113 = 11.52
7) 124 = 27.88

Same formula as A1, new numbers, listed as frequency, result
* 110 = 8.483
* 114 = 12.79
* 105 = 10.86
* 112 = 10.33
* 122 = 24.6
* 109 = 7.941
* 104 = 12.25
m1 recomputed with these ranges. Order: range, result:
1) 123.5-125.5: 27.88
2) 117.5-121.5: 18.92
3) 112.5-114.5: 11.52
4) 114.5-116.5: 14.65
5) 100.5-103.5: 13.99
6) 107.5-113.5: 7.767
